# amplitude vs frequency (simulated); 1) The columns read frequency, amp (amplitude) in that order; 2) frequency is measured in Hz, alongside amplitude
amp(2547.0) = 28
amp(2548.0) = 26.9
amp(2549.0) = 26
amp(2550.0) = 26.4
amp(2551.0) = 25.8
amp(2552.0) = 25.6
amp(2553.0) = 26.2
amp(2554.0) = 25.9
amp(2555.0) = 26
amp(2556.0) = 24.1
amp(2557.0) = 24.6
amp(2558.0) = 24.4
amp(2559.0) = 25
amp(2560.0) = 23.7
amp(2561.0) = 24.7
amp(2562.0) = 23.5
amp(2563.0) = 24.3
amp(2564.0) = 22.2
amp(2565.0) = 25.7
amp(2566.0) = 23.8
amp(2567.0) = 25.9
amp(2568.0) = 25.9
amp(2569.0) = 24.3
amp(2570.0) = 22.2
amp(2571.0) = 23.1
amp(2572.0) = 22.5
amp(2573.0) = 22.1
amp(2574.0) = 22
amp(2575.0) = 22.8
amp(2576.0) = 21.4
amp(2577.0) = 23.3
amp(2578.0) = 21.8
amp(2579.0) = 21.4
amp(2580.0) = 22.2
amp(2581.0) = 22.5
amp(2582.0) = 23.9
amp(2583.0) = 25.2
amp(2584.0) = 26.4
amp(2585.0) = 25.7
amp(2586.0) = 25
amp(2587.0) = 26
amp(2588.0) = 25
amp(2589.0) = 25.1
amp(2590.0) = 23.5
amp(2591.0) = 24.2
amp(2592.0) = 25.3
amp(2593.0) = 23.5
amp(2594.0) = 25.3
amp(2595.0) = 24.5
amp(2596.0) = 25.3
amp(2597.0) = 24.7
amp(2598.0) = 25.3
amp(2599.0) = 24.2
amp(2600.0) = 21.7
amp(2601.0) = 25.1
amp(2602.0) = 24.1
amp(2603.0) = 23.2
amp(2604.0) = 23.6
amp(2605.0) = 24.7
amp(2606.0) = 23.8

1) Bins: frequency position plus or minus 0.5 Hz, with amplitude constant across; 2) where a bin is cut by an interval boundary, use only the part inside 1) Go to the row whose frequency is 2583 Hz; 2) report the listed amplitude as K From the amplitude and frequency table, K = 25.2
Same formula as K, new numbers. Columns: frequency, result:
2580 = 22.2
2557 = 24.6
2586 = 25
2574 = 22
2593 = 23.5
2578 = 21.8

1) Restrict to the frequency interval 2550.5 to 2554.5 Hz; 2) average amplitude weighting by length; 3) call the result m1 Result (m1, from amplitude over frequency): 25.9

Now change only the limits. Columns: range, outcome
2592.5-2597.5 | 24.7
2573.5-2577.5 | 22.4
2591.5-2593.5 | 24.4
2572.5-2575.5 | 22.3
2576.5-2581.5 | 22.2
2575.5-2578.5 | 22.2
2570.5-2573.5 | 22.6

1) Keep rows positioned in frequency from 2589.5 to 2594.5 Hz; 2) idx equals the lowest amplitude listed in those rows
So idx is 23.5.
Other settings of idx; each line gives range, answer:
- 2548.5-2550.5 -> 26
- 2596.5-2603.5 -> 21.7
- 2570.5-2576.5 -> 21.4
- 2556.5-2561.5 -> 23.7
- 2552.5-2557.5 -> 24.1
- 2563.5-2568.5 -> 22.2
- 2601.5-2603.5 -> 23.2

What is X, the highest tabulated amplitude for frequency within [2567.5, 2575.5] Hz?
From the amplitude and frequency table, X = 25.9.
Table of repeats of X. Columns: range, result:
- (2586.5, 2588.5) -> 26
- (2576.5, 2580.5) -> 23.3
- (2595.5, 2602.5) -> 25.3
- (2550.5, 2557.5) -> 26.2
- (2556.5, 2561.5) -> 25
